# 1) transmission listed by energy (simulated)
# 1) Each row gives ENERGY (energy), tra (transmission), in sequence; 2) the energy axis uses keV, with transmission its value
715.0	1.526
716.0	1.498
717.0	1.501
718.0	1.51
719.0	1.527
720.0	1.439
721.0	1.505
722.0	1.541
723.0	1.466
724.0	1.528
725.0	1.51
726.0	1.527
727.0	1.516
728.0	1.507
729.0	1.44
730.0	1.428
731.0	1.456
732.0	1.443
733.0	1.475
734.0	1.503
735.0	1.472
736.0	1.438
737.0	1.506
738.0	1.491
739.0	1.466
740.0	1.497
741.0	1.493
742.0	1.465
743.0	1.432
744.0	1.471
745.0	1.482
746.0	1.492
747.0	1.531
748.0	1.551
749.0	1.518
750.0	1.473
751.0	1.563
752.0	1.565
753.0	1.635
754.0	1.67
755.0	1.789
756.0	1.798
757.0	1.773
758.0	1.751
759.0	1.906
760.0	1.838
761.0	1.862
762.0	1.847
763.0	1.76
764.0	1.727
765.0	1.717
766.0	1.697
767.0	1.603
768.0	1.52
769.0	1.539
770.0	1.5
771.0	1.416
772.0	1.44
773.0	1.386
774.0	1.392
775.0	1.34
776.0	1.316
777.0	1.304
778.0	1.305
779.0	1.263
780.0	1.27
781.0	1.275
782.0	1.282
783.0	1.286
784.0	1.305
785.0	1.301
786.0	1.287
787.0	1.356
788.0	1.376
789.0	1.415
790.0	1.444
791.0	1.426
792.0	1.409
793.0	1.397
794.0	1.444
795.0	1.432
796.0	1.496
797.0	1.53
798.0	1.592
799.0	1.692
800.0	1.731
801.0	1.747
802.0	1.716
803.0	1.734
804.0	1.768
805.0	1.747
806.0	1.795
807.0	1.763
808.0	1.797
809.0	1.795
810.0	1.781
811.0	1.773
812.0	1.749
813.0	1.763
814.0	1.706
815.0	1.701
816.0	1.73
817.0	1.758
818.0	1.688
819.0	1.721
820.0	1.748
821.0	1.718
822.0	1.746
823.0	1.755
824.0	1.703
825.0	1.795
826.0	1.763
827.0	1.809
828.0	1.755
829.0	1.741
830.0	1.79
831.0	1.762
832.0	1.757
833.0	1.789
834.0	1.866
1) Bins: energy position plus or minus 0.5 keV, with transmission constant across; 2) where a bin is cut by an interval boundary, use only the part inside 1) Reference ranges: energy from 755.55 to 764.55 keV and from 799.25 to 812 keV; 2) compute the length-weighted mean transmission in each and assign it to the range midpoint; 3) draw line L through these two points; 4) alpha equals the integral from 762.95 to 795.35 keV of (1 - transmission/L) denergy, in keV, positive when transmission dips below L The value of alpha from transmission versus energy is 6.7 keV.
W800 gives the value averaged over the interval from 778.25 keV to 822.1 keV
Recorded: 1.58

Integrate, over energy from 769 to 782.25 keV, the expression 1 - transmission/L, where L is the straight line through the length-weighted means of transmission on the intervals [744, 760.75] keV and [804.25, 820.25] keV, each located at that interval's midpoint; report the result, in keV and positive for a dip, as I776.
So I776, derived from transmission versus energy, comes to 2.61 keV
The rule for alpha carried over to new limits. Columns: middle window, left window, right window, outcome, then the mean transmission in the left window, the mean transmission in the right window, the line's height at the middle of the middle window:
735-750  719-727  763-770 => 0.72 keV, 1.5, 1.63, 1.56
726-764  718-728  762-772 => -0.39 keV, 1.51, 1.61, 1.56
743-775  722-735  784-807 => -2.19 keV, 1.49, 1.54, 1.51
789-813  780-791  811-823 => -1.67 keV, 1.33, 1.73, 1.53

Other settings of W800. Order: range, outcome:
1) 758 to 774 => 1.65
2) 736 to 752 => 1.5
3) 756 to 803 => 1.51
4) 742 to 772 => 1.63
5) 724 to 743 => 1.48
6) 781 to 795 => 1.36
